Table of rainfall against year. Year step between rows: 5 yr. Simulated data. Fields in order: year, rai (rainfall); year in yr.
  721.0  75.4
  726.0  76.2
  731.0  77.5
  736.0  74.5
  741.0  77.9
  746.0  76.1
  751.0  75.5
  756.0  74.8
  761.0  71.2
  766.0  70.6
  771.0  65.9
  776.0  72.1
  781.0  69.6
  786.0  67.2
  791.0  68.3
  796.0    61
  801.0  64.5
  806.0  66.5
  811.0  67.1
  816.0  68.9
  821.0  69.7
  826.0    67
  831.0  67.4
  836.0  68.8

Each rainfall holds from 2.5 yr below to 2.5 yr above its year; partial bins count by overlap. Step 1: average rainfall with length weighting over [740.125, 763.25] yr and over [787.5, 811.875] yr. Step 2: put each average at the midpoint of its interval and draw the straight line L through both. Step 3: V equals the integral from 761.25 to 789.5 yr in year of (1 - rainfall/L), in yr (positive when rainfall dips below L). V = 0.4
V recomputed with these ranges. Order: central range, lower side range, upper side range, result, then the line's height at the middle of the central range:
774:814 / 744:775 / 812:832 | 1.7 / 70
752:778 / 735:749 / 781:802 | 0.1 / 71.4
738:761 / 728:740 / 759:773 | -0.8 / 72.9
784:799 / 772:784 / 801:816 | 0.7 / 68.6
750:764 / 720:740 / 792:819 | -0.2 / 72.4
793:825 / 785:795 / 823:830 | 0.3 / 67.1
